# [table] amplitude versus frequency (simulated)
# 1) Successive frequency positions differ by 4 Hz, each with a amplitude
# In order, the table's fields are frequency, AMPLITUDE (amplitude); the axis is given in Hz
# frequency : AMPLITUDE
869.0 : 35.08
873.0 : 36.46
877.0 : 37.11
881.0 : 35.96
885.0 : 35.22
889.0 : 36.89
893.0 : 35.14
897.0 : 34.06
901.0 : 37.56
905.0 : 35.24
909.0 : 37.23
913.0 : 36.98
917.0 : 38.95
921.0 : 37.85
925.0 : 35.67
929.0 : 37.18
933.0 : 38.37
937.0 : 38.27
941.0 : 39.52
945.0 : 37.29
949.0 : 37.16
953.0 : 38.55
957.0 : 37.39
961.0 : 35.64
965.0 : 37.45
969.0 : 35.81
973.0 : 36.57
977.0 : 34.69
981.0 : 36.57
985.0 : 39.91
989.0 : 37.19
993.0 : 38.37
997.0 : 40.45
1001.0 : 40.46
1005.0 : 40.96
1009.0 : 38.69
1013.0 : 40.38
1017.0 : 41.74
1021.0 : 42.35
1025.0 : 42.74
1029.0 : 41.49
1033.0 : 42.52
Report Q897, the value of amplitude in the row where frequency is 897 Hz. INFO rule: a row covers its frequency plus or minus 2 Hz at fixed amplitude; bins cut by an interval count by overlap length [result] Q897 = 34.06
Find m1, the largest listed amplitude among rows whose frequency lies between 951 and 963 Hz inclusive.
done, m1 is 38.55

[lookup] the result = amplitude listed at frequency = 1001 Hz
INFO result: 40.46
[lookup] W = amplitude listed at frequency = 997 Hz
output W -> 40.45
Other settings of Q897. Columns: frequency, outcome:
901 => 37.56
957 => 37.39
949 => 37.16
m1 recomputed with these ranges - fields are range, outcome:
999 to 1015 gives 40.96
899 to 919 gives 38.95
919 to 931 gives 37.85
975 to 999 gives 40.45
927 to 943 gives 39.52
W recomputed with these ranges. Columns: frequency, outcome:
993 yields 38.37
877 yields 37.11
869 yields 35.08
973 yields 36.57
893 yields 35.14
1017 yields 41.74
